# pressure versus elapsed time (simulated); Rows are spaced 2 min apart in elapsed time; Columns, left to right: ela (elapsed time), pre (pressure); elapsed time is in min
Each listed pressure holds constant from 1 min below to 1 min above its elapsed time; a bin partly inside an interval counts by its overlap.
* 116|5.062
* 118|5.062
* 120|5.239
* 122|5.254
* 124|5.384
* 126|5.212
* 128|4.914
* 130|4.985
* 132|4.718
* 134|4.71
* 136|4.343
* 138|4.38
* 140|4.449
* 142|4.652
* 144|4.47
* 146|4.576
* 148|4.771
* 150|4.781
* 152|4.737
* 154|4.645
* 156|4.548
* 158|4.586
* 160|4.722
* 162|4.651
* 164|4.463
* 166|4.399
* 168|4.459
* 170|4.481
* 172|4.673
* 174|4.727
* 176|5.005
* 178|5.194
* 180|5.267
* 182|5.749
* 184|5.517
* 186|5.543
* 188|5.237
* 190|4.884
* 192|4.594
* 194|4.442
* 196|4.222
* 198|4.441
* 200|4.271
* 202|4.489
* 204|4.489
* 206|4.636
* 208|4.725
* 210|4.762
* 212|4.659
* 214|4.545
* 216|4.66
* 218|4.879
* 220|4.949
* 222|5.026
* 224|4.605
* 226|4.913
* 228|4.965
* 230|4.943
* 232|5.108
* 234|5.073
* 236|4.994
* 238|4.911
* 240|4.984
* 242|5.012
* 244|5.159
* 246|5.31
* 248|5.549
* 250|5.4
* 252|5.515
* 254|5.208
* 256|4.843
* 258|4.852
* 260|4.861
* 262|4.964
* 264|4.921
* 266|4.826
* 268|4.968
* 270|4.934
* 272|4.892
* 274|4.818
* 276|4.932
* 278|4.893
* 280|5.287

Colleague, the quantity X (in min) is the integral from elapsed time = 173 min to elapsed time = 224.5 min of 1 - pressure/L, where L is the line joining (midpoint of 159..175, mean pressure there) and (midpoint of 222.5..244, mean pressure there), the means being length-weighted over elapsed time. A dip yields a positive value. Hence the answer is -0.8 min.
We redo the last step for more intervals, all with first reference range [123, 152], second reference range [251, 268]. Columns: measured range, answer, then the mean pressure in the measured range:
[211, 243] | 0.26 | 4.89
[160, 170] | 0.59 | 4.51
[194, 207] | 1.19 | 4.43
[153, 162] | 0.29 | 4.63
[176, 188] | -1.40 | 5.4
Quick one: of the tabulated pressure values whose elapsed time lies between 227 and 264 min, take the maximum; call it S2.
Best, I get 5.549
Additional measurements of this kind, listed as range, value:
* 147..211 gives 5.749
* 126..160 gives 5.212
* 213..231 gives 5.026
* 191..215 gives 4.762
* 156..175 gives 4.727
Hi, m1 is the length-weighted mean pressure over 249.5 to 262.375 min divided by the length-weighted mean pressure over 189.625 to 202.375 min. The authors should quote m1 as 1.14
